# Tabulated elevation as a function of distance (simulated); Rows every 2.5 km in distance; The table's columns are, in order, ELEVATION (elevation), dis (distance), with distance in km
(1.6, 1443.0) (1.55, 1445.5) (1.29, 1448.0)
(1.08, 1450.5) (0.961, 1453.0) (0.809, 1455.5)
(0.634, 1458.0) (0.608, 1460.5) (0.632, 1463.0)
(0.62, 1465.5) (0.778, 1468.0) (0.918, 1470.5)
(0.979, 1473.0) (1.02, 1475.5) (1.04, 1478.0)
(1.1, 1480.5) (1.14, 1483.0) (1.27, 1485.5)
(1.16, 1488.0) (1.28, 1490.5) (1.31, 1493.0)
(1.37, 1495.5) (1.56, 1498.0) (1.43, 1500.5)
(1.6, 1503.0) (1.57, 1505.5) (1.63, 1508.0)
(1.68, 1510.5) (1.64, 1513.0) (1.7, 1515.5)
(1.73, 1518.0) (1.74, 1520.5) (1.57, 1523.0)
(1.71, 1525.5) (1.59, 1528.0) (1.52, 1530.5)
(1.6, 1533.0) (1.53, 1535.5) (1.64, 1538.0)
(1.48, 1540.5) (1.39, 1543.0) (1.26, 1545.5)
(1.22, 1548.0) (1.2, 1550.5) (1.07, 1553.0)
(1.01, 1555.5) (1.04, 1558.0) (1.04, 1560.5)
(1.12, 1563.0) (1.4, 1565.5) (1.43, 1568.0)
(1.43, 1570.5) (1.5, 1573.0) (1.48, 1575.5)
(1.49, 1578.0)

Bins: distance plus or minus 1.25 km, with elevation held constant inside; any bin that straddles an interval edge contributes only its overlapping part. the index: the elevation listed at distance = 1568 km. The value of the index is 1.43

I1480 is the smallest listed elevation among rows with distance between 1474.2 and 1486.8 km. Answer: 1.02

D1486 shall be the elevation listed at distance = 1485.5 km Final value 1.27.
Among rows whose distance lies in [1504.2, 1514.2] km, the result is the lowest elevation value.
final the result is 1.57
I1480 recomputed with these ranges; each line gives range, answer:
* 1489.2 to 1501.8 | 1.28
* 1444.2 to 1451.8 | 1.08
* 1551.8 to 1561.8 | 1.01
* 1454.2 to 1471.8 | 0.608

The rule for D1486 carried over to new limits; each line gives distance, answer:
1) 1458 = 0.634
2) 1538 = 1.64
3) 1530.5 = 1.52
